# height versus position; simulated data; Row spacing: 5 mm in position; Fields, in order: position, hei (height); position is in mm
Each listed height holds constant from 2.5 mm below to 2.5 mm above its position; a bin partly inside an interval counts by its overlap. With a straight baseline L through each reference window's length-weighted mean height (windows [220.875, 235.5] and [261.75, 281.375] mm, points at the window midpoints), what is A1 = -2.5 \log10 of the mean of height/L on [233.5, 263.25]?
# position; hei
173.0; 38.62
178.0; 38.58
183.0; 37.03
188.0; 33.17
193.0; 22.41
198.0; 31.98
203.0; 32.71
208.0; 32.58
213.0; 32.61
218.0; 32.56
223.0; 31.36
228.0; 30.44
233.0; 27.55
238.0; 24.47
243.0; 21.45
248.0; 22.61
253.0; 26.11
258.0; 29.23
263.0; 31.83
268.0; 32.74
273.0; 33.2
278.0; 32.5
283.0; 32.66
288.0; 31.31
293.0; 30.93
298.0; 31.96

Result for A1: 0.21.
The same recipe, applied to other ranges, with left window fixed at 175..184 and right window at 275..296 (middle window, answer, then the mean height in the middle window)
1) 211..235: 0.15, 30.9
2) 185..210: 0.20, 30.7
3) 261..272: 0.02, 32.4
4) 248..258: 0.28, 26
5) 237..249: 0.45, 22.7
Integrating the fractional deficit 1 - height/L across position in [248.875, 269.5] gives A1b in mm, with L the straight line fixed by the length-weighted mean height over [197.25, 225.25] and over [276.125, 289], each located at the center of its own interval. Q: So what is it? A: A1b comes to 1.92 mm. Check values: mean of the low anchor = 32.3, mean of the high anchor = 32.2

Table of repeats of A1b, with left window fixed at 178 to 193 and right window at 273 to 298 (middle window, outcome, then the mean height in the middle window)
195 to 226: 0.99 mm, 32.1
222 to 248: 5.09 mm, 26.4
